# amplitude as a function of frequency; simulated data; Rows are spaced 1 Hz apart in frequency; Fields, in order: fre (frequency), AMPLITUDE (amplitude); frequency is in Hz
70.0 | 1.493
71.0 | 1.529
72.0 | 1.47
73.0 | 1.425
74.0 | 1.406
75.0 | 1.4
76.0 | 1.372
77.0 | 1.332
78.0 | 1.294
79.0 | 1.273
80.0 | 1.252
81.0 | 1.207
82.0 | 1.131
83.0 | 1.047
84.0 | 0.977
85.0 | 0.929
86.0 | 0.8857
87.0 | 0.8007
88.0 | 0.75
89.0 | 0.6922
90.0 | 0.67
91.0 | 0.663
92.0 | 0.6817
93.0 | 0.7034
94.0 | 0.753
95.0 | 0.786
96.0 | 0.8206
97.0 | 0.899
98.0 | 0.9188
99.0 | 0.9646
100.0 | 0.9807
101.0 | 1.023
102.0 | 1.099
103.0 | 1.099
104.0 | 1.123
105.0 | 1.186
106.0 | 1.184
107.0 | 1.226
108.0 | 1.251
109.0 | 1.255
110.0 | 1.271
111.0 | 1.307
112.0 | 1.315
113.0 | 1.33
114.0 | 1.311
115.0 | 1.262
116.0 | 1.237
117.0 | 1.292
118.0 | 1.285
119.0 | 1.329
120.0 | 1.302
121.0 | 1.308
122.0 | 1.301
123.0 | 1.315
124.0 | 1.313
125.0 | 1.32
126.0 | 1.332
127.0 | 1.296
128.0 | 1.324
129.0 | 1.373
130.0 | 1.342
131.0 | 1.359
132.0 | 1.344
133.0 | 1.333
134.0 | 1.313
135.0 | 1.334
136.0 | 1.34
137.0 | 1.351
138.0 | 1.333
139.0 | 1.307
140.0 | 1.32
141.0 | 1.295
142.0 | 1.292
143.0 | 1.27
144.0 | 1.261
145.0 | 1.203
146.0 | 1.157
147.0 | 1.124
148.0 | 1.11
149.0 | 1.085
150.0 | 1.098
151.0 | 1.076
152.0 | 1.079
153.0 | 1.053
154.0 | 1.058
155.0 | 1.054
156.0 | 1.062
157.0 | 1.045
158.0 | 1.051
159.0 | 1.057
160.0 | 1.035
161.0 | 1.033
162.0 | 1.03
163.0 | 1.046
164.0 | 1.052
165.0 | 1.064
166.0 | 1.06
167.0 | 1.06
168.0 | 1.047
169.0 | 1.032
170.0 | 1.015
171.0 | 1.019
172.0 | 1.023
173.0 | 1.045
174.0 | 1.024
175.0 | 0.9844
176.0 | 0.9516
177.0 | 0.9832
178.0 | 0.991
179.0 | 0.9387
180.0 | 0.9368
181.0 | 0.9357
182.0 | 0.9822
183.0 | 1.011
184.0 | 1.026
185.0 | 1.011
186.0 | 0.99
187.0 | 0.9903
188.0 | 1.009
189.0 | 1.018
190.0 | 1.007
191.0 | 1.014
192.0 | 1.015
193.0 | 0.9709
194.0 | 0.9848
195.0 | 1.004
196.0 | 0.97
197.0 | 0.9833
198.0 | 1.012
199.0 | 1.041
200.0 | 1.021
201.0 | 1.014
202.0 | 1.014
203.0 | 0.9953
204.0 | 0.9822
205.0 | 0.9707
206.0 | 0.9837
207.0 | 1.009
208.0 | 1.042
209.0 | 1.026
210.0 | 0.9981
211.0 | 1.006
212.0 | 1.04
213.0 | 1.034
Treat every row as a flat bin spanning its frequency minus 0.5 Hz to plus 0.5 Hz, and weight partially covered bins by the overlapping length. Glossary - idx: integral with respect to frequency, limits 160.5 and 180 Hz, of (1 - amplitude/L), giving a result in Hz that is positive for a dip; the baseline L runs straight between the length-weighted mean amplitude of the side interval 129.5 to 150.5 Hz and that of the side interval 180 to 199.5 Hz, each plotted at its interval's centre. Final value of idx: 1.5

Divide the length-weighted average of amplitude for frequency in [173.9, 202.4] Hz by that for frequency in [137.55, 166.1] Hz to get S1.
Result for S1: 0.9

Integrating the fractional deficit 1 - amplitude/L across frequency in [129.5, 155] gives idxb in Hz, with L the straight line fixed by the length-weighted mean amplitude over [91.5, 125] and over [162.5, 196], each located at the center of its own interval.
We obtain -3.66 Hz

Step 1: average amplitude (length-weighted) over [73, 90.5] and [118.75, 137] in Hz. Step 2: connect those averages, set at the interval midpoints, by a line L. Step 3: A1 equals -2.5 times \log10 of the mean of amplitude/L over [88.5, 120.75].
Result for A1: 0.14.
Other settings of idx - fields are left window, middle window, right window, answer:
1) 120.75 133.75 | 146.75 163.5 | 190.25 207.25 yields 1.9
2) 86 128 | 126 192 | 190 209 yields -4.4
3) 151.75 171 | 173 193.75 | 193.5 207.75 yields 0.6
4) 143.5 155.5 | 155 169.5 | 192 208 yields 0.5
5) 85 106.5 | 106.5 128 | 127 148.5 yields -4.0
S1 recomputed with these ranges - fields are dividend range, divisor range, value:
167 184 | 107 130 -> 0.77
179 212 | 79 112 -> 1.00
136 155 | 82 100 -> 1.43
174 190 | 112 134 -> 0.75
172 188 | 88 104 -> 1.16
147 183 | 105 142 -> 0.79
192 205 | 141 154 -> 0.87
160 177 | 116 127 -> 0.79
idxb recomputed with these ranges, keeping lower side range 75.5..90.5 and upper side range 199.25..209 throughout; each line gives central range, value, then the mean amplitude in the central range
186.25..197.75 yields 0.1 Hz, 0.997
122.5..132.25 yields -2.9 Hz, 1.33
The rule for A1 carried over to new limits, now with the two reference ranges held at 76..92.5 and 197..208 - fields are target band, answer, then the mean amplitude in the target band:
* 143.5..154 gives -0.128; 1.12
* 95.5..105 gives -0.015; 1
